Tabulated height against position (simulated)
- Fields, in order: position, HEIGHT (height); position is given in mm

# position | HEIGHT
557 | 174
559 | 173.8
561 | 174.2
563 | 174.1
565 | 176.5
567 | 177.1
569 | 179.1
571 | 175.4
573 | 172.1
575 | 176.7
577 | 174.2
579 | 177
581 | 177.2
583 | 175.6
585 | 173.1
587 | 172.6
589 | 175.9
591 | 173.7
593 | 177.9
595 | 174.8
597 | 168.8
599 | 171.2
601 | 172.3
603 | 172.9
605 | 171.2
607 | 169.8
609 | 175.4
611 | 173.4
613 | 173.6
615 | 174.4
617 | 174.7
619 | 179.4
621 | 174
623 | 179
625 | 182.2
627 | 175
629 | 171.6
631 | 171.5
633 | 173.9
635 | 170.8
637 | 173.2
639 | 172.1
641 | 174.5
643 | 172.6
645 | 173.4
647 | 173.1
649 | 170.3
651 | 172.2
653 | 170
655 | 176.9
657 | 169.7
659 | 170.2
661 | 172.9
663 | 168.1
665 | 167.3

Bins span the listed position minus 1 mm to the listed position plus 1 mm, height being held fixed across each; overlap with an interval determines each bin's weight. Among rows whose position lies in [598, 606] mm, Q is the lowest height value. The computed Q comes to 171.2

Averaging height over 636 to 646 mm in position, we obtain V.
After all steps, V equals 173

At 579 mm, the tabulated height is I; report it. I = 177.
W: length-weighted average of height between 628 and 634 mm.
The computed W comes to 172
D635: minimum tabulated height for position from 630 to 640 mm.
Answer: 170.8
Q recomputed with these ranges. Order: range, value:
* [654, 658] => 169.7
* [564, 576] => 172.1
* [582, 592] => 172.6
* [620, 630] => 171.6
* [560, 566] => 174.1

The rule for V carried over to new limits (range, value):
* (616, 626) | 178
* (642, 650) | 172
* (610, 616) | 174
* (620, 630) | 176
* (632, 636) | 172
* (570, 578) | 175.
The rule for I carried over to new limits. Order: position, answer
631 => 171.5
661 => 172.9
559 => 173.8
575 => 176.7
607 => 169.8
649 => 170.3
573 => 172.1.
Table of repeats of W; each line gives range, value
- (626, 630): 173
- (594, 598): 172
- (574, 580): 176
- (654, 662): 172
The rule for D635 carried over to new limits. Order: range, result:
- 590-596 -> 173.7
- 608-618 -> 173.4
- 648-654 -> 170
